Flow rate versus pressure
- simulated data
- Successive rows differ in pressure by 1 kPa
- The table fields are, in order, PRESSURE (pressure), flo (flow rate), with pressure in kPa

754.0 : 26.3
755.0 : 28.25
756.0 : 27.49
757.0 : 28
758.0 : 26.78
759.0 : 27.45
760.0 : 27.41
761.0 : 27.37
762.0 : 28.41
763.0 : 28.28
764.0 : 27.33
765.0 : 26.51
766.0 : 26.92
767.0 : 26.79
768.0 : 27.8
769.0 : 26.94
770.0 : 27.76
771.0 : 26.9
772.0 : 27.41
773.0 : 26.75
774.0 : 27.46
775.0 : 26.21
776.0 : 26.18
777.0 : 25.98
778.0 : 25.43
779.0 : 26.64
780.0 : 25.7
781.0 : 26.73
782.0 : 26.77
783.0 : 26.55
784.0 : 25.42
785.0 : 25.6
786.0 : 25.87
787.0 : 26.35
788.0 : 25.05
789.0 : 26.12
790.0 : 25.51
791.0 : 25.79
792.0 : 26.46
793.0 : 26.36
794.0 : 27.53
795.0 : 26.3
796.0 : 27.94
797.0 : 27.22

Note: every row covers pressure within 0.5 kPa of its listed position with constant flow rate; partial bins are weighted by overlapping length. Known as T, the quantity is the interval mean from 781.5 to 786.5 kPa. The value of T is 26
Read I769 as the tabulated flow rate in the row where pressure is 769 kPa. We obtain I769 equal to 26.94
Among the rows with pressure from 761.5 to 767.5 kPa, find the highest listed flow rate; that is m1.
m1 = 28.41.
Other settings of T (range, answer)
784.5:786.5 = 25.7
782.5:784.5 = 26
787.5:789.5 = 25.6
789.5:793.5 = 26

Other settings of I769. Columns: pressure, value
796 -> 27.94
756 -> 27.49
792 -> 26.46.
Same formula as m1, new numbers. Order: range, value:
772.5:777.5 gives 27.46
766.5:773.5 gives 27.8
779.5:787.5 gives 26.77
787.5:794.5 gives 27.53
